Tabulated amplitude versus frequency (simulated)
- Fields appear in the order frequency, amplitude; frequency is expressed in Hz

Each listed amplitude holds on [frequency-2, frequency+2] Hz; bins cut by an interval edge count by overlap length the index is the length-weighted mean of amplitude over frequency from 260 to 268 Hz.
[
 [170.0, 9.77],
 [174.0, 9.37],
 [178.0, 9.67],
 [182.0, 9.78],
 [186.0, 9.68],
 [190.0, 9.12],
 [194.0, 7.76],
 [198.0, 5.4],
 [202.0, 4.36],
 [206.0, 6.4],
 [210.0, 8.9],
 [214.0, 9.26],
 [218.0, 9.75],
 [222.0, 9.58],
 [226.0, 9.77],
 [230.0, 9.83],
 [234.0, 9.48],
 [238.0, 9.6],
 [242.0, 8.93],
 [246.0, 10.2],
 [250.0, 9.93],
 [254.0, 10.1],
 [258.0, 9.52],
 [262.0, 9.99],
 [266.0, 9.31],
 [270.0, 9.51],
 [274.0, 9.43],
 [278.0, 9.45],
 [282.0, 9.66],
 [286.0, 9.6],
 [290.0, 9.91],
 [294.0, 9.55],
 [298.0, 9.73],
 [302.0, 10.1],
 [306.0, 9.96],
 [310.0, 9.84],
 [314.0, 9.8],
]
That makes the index 9.65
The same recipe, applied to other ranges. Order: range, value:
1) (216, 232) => 9.73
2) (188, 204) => 6.66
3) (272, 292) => 9.61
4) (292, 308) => 9.84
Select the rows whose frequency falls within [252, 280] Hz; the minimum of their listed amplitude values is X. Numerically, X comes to 9.31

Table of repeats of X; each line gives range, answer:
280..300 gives 9.55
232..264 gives 8.93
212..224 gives 9.26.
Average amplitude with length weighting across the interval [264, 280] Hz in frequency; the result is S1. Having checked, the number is 9.43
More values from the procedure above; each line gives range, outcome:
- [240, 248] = 9.56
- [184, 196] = 8.85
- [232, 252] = 9.63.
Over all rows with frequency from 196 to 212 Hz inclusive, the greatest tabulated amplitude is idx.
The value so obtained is 8.9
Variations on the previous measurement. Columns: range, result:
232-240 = 9.6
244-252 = 10.2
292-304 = 10.1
